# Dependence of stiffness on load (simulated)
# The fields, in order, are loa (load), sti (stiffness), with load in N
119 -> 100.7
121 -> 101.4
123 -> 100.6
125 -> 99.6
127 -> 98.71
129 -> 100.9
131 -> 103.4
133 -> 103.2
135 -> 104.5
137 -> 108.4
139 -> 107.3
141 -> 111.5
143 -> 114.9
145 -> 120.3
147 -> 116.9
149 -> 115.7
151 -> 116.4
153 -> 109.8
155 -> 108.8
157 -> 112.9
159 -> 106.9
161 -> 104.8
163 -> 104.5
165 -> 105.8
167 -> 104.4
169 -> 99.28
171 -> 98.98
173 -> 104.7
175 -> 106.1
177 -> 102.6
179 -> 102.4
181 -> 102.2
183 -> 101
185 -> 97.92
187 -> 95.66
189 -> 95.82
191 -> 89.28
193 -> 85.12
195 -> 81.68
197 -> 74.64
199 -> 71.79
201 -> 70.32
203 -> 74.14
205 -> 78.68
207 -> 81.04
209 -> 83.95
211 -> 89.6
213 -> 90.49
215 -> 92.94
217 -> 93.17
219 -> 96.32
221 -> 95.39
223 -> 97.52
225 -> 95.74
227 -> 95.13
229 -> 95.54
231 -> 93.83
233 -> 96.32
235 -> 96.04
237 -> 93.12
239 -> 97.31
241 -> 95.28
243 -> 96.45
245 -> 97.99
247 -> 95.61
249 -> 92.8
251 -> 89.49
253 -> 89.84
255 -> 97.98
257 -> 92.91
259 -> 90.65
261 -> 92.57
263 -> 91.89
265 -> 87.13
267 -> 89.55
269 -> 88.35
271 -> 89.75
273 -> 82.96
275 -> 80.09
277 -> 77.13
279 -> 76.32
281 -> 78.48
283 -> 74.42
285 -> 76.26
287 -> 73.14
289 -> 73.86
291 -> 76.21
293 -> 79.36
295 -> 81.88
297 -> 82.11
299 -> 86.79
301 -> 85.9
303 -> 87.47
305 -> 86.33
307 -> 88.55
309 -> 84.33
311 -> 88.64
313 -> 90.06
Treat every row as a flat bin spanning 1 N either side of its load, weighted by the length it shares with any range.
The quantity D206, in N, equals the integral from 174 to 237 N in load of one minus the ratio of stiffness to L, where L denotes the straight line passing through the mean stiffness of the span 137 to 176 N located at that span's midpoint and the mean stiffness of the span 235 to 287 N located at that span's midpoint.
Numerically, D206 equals 5.2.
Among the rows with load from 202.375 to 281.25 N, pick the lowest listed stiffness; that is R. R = 74.14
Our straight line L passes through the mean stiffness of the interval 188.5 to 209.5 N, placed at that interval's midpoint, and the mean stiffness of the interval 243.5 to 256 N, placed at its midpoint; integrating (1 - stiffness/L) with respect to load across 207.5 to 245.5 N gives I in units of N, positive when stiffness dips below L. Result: -2.8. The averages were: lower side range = 80.1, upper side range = 94.1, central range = 94.1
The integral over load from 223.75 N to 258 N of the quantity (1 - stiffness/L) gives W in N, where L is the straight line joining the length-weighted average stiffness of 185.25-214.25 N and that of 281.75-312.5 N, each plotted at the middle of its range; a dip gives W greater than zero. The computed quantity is -4.98 N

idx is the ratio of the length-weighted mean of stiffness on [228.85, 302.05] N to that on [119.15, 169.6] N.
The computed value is 0.81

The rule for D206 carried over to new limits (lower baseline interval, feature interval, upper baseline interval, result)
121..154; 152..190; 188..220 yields -2.90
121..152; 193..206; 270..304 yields 2.75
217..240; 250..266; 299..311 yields 0.10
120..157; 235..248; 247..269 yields -0.30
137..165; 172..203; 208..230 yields 3.15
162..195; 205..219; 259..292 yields 0.73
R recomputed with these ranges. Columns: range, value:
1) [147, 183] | 98.98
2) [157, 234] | 70.32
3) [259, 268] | 87.13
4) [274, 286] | 74.42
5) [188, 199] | 71.79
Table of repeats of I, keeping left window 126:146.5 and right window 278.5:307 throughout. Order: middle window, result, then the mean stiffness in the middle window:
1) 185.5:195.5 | 0.8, 90.3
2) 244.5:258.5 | -1.0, 93.5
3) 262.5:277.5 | -0.3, 85.9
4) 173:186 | -0.3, 102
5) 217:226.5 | -0.3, 95.9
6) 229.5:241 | -0.6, 95.3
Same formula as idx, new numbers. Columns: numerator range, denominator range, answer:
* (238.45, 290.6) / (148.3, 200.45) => 0.87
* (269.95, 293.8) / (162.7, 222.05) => 0.85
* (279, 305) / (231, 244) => 0.83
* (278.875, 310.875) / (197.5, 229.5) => 0.93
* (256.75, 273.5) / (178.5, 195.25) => 0.94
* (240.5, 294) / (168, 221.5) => 0.95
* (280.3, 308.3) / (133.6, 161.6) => 0.73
